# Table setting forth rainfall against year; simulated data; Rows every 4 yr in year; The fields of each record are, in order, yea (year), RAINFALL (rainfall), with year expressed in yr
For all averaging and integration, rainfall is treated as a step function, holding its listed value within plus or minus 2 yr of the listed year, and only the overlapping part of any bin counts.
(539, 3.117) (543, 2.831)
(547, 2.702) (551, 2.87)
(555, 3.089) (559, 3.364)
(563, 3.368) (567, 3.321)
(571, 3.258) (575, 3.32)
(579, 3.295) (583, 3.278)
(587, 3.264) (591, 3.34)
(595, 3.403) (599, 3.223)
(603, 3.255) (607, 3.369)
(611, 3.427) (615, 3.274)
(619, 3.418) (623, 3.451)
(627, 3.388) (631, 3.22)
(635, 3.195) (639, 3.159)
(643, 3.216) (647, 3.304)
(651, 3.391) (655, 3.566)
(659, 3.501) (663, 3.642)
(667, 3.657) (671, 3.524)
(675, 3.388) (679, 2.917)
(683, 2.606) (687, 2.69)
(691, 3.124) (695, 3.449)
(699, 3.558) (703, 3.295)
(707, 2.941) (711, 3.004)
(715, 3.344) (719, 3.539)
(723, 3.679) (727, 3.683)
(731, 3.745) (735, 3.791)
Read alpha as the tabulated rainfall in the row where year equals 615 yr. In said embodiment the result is 3.274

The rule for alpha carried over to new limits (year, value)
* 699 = 3.558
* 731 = 3.745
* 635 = 3.195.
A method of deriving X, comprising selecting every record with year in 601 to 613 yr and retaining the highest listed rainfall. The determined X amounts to 3.427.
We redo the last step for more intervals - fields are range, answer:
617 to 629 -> 3.451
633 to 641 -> 3.195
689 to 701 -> 3.558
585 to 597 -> 3.403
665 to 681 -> 3.657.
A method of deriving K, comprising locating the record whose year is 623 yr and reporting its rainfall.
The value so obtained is 3.451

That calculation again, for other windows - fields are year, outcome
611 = 3.427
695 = 3.449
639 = 3.159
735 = 3.791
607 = 3.369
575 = 3.32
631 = 3.22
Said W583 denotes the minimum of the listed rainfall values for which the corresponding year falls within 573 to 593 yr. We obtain 3.264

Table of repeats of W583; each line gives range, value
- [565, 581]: 3.258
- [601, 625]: 3.255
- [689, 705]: 3.124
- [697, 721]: 2.941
